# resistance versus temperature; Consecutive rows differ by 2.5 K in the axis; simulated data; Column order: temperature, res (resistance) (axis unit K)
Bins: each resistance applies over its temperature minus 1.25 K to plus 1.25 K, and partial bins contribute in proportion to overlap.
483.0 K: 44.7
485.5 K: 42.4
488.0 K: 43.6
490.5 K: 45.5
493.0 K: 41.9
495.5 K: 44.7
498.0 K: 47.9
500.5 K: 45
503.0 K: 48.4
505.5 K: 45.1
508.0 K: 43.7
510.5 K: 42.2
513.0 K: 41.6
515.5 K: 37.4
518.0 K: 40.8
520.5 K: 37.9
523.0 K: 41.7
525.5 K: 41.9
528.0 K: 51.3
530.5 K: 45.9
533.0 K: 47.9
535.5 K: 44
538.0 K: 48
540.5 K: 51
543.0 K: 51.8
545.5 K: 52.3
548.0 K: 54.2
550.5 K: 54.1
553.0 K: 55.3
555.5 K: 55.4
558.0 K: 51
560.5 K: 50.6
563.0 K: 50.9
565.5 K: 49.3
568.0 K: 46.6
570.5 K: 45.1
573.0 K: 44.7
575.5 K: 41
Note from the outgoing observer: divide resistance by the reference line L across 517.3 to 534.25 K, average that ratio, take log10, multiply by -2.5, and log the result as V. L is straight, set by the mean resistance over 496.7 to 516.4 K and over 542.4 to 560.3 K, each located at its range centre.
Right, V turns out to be 0.10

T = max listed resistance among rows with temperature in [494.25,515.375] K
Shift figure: 48.4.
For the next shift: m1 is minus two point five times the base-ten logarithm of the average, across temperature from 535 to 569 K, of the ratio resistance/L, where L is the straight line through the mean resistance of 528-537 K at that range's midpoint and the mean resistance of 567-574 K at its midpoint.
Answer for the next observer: -0.12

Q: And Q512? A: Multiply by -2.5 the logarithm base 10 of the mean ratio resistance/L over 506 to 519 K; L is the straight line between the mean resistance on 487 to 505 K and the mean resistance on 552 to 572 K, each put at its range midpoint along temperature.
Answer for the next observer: 0.128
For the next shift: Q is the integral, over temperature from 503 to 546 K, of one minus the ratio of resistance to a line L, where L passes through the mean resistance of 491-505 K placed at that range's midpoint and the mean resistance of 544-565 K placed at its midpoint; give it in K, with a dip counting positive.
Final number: 3.6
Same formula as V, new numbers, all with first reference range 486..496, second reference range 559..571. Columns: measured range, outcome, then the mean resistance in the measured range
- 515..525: 0.15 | 39.8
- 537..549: -0.09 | 51.5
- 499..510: -0.02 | 45.4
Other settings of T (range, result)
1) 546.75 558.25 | 55.4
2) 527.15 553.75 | 55.3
